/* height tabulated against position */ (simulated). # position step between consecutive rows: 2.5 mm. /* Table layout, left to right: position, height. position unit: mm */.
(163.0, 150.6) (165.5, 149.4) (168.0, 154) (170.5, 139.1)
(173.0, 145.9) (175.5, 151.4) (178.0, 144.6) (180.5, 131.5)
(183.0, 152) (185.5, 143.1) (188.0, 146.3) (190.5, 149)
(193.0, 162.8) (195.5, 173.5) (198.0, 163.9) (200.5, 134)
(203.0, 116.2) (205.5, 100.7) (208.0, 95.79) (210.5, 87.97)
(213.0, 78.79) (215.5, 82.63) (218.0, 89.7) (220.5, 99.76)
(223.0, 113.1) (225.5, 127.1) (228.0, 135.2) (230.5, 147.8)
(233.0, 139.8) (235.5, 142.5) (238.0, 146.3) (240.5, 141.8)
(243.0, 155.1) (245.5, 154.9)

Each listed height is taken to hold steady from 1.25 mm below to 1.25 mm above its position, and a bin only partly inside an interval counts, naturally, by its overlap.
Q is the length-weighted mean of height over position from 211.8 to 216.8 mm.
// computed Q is 80.8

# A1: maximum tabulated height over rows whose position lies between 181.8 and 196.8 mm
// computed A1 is 173.5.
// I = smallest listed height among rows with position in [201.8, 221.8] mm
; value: 78.79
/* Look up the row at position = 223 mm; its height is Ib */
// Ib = 113.1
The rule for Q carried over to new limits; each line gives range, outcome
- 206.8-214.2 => 87.5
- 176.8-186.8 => 143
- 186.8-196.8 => 158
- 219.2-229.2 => 119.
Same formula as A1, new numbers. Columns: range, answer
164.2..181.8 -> 154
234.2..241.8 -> 146.3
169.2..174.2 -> 145.9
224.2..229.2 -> 135.2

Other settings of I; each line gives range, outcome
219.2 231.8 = 99.76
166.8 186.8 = 131.5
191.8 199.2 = 162.8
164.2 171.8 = 139.1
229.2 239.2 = 139.8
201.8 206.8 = 100.7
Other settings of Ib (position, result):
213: 78.79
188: 146.3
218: 89.7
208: 95.79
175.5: 151.4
